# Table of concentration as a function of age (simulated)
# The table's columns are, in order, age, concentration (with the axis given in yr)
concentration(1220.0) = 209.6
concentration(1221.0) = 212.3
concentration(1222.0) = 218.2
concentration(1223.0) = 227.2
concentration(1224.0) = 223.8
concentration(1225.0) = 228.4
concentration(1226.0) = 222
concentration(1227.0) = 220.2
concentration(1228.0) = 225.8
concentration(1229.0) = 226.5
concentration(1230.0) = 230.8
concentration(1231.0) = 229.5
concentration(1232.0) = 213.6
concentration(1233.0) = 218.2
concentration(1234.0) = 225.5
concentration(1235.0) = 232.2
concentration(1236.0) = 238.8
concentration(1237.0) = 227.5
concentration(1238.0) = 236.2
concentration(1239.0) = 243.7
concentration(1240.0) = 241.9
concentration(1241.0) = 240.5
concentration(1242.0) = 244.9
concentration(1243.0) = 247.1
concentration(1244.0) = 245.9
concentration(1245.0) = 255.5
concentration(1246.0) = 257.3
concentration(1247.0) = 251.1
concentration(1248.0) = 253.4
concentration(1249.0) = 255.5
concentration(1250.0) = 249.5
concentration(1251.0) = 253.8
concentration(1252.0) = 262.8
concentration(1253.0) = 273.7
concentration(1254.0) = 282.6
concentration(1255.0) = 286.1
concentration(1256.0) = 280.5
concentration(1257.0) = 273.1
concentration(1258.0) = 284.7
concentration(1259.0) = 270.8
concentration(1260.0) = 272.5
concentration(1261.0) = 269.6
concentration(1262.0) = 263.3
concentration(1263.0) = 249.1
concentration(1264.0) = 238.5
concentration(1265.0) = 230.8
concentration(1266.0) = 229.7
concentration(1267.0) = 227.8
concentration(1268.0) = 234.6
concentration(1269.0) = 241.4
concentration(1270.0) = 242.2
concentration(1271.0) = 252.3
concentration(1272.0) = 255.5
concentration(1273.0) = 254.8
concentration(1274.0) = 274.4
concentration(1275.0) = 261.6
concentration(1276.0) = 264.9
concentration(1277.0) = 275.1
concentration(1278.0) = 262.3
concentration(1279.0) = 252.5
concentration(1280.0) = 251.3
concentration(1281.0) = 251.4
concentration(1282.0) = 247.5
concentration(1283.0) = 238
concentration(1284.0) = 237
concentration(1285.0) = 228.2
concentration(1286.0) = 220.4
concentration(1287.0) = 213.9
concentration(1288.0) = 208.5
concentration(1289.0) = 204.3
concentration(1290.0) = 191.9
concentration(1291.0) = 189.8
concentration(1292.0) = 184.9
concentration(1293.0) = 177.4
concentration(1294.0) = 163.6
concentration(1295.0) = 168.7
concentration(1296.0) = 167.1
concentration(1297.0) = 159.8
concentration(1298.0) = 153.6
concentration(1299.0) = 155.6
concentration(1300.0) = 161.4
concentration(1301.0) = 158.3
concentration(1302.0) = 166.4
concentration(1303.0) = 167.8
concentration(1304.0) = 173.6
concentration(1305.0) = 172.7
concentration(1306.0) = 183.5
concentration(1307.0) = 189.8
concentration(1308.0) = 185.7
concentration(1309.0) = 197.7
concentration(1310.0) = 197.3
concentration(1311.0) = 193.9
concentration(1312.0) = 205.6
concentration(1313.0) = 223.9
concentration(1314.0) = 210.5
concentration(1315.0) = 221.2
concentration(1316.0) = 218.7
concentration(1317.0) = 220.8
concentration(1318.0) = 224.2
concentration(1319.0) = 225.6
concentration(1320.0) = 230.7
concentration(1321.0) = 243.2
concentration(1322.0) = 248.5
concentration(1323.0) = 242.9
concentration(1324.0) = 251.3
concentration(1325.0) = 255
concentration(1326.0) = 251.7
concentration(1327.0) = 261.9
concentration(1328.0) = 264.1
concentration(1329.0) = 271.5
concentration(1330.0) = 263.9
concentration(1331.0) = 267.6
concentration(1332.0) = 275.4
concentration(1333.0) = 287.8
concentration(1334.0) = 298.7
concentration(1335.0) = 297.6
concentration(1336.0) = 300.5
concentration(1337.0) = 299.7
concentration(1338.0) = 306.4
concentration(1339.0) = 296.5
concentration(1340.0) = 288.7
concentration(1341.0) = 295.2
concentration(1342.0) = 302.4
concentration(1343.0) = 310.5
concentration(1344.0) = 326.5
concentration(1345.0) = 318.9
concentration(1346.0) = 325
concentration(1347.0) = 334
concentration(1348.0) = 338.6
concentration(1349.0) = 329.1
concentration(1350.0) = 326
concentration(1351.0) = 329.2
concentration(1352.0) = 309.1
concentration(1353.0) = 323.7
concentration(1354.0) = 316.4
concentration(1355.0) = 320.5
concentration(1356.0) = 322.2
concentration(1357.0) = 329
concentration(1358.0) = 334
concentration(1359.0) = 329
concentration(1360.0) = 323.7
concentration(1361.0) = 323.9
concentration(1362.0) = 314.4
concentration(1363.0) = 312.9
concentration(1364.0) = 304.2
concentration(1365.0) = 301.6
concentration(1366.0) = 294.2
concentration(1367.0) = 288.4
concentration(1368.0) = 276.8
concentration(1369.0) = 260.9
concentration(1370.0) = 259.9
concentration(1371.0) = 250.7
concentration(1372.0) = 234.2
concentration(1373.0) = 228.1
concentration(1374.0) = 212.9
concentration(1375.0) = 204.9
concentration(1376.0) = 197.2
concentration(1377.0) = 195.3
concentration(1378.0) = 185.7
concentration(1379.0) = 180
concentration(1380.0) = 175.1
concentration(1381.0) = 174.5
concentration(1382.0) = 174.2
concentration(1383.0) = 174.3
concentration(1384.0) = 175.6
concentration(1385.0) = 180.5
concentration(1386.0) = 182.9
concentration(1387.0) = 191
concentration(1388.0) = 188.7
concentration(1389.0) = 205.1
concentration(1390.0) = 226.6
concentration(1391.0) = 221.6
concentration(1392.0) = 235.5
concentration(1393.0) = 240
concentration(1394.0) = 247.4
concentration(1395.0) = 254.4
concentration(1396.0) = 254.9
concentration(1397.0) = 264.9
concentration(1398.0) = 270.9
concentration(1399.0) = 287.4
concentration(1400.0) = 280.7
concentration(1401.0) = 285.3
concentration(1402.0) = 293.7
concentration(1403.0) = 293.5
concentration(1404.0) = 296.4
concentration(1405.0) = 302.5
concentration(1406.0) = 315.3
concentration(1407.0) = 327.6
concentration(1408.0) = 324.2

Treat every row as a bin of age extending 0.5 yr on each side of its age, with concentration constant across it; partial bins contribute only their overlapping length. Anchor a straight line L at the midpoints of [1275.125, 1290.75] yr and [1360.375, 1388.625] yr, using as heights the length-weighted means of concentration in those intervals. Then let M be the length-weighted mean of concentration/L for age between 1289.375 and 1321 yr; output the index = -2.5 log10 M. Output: 0.234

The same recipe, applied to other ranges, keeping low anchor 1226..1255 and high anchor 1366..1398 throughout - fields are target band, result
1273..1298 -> 0.07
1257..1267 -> -0.07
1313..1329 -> -0.04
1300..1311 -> 0.28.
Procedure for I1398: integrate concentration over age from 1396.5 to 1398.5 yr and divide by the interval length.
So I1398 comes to 268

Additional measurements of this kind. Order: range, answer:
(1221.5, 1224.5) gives 223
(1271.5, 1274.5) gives 262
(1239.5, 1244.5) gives 244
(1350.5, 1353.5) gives 321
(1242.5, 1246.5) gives 251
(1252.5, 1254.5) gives 278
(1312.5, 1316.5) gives 219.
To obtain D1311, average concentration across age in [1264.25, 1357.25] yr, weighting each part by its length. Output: 245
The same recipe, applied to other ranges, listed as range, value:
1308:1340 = 250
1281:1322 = 198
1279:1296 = 211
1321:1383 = 278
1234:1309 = 230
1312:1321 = 222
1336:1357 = 316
